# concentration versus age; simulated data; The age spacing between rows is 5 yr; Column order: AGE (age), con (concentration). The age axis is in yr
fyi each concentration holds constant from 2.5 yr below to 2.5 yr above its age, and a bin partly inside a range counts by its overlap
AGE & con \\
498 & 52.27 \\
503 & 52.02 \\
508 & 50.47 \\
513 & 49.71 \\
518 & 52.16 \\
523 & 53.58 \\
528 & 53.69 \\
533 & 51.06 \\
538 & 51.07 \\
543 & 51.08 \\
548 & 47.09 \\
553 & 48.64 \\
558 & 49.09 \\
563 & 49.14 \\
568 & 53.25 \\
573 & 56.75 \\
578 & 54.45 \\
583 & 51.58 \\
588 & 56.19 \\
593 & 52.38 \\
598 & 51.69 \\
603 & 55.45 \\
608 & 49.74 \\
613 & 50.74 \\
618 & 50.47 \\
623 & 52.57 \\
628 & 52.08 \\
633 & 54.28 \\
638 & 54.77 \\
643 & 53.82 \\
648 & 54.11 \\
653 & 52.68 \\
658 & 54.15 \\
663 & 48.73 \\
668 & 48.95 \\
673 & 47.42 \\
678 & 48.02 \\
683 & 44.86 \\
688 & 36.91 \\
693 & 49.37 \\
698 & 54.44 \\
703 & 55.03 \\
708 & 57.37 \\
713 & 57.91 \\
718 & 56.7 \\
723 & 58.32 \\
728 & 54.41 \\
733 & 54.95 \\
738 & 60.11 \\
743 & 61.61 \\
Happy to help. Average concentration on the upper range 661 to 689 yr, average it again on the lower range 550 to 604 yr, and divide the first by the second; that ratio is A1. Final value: 0.88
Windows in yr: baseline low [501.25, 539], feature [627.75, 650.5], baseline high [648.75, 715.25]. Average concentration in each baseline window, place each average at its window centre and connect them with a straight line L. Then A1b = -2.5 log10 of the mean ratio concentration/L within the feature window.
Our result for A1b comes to -0.07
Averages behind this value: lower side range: 51.7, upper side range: 50.5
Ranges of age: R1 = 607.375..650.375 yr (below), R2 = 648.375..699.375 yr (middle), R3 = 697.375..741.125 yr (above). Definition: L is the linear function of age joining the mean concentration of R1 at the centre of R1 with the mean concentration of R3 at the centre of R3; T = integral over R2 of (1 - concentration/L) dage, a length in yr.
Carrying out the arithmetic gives 5.59 yr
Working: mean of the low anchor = 52.6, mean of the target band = 48.7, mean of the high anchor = 56.7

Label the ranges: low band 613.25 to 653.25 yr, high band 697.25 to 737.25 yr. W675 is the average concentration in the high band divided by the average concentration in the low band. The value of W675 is 1.06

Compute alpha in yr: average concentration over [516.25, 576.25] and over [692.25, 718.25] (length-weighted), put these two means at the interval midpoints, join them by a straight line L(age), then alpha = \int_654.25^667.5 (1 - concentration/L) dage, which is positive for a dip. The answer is 0.8 yr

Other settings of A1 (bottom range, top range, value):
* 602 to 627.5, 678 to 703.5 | 0.92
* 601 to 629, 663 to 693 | 0.89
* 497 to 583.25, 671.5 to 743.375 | 1.03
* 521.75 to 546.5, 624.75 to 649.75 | 1.04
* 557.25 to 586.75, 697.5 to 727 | 1.07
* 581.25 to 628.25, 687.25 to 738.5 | 1.04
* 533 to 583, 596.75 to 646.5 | 1.03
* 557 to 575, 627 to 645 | 1.03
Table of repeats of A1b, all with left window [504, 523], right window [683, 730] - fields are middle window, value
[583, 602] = -0.03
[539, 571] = 0.04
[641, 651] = -0.03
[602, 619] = 0.02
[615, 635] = 0.00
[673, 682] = 0.12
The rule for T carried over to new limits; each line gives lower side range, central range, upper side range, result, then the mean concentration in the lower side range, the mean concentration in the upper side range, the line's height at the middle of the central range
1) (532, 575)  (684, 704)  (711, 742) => 2.82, 50.7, 57.3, 56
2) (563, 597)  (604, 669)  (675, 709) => -1.18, 53.6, 49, 51.3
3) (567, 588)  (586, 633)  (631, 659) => 1.49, 54.3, 54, 54.1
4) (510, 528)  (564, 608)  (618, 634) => -1.06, 52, 52.5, 52.3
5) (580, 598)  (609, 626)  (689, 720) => 0.73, 53.2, 54.2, 53.4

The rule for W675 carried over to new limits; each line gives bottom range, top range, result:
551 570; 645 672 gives 1.03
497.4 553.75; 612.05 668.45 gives 1.03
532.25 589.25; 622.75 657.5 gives 1.04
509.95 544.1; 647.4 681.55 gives 0.97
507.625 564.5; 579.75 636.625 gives 1.04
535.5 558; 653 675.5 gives 1.01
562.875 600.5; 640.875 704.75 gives 0.93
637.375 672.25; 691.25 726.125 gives 1.07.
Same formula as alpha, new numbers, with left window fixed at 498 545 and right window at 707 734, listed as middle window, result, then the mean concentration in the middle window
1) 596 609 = 0.27 yr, 52.6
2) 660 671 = 1.25 yr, 49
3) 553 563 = 0.69 yr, 49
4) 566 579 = -0.48 yr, 54.9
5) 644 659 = 0.36 yr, 53.6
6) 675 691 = 3.48 yr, 43.6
